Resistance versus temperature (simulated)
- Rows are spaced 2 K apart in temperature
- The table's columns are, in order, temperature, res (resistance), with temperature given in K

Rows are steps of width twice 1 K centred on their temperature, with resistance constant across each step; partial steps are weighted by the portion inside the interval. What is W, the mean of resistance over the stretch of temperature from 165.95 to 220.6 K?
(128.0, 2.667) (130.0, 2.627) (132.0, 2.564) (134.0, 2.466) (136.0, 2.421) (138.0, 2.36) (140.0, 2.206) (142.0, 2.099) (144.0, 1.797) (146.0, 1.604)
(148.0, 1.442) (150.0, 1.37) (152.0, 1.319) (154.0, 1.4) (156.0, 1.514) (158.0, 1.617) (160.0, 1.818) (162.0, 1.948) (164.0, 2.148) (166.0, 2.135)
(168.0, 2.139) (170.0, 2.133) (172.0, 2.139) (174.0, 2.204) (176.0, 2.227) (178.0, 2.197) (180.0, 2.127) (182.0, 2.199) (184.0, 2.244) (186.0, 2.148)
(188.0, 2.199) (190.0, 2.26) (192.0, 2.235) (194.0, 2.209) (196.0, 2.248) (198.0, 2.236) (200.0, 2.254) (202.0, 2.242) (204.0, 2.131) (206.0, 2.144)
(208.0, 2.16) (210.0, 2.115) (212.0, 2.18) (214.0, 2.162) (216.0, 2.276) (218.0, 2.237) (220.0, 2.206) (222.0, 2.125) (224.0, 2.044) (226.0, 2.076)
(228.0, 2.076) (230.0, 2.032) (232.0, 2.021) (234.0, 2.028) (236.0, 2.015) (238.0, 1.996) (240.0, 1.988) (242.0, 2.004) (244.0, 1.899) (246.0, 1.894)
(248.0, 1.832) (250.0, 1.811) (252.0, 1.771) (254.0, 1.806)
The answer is 2.19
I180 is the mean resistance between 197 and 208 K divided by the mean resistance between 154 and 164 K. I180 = 1.27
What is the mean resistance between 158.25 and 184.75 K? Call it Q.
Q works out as 2.11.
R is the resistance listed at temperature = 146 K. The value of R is 1.604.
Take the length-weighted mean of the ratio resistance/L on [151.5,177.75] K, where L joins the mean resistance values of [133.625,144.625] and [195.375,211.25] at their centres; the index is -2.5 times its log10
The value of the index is 0.15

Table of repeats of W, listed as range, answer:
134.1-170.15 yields 1.87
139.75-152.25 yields 1.68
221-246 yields 2.02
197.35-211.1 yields 2.18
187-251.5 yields 2.1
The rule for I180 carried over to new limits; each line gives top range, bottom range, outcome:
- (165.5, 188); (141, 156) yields 1.38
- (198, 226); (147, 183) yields 1.15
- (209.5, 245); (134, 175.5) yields 1.09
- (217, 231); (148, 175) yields 1.16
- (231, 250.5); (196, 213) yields 0.89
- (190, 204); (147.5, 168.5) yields 1.30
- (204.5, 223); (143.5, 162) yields 1.40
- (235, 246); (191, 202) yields 0.88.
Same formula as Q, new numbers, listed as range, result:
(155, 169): 1.9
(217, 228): 2.13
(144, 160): 1.51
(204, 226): 2.16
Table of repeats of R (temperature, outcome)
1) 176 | 2.227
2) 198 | 2.236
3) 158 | 1.617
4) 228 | 2.076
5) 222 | 2.125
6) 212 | 2.18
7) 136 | 2.421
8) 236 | 2.015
